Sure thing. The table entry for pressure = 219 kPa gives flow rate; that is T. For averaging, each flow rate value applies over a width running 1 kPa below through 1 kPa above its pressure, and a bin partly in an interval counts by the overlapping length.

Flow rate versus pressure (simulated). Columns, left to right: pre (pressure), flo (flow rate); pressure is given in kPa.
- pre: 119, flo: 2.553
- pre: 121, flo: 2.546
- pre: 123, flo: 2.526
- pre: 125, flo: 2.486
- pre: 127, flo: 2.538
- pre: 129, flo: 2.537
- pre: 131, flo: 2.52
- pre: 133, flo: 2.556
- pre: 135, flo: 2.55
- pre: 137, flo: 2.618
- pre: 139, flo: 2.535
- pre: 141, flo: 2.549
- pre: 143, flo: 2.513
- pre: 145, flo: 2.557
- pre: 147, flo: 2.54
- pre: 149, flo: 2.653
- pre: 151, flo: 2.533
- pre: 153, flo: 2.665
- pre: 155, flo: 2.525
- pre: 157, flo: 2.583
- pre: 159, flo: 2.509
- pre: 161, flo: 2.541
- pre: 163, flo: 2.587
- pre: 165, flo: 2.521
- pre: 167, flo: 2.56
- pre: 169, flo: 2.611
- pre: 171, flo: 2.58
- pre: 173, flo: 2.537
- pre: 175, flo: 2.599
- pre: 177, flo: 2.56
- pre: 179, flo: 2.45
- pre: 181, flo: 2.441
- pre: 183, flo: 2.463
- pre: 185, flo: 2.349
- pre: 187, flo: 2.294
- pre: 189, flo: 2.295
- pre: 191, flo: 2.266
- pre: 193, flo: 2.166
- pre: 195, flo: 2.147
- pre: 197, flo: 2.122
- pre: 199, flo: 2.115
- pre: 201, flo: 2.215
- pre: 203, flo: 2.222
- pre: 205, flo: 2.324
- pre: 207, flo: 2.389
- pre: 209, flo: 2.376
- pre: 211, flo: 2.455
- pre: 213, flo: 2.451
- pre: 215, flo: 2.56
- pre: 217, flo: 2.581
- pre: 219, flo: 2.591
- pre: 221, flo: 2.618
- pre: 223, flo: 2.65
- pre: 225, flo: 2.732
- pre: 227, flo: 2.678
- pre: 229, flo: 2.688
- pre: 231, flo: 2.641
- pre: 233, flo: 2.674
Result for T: 2.591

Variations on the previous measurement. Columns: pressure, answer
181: 2.441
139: 2.535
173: 2.537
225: 2.732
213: 2.451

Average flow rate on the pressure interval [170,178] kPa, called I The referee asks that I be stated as 2.57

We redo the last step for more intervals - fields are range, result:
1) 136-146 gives 2.55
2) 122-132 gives 2.52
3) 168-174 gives 2.58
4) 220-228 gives 2.67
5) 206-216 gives 2.45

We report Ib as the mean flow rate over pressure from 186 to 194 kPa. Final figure 2.26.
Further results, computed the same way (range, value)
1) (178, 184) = 2.45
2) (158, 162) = 2.52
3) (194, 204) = 2.16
